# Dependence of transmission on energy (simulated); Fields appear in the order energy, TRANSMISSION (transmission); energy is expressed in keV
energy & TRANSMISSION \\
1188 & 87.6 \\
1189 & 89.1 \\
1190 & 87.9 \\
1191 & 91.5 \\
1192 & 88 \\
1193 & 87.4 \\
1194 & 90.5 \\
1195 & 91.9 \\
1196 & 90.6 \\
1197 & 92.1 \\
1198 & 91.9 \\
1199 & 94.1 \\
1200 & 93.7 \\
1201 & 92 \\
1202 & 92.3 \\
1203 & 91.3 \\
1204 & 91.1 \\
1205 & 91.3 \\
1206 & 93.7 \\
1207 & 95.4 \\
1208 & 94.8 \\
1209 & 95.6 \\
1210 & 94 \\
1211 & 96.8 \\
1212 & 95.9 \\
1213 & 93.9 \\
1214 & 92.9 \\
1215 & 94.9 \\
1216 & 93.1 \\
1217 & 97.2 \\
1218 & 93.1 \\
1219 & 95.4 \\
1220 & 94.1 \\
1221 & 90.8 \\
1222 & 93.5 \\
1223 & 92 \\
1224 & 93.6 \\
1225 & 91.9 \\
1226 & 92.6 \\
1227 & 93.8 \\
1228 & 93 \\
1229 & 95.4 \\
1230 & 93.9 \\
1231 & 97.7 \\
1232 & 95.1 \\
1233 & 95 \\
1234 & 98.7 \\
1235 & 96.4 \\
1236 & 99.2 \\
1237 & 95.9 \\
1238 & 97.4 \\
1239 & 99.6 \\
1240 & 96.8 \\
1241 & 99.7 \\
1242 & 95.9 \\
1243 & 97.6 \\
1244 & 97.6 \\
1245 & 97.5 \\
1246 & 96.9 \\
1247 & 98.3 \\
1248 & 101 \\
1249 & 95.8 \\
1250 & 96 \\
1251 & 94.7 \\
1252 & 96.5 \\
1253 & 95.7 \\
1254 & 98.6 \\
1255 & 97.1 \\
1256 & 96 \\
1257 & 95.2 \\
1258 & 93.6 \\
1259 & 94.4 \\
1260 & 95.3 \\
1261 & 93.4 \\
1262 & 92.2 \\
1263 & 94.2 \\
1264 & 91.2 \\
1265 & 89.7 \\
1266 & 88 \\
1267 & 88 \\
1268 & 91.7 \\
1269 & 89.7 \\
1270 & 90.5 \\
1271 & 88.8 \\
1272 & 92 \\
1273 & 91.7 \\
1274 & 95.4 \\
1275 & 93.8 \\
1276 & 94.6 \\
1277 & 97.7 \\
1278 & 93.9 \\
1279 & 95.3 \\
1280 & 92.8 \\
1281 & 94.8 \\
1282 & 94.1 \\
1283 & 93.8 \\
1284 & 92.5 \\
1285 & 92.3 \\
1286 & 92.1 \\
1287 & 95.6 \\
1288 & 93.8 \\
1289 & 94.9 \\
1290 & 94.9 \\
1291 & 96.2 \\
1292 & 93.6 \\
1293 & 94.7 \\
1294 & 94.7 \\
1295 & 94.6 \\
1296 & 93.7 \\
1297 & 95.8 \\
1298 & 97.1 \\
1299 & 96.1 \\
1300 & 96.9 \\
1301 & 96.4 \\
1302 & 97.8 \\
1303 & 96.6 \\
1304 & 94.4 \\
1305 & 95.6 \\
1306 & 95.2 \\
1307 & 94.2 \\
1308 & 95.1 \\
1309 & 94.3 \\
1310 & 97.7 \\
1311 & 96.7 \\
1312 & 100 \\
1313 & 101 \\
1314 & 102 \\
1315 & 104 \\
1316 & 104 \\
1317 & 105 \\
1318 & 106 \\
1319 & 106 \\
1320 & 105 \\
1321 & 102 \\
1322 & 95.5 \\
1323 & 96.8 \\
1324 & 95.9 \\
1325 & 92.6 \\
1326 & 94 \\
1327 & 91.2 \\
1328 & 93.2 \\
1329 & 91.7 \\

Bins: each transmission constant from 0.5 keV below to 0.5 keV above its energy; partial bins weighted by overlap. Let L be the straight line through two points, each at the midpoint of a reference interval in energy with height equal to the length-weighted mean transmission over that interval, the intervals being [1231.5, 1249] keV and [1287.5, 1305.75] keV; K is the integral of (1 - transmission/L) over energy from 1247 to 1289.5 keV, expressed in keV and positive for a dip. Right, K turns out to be 1.2 keV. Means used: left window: 97.5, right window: 95.4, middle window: 93.8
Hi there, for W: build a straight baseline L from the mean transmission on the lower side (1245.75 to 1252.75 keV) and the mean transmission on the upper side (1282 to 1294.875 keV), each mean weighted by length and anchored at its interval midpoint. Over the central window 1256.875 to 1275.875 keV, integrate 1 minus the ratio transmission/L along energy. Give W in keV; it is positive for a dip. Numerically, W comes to 0.7 keV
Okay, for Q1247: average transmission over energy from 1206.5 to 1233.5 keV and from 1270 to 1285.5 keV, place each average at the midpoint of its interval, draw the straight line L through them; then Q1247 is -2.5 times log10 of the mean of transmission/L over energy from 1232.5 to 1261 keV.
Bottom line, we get -0.033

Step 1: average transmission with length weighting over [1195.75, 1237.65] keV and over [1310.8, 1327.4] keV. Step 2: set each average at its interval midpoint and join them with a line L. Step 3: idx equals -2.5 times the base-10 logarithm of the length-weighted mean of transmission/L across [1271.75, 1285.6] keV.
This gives 0.04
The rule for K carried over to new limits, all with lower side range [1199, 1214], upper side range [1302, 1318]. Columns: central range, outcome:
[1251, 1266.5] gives 0.3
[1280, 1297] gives 0.6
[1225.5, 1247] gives -0.3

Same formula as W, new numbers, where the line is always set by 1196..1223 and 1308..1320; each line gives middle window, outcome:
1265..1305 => 2.17 keV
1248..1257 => 0.03 keV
